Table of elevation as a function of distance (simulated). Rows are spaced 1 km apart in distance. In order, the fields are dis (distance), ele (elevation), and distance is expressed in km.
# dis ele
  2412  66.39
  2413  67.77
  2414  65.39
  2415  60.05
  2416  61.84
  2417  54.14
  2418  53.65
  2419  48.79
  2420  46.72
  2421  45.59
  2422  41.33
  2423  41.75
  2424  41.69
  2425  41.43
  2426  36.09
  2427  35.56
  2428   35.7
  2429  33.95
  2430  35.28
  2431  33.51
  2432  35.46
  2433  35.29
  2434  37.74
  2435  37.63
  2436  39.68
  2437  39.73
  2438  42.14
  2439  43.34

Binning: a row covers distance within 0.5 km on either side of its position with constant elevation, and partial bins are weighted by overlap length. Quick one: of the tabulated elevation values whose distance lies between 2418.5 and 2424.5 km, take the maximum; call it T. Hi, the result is 48.79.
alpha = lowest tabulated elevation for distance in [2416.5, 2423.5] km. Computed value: 41.33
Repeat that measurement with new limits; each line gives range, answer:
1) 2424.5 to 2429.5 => 33.95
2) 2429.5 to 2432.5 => 33.51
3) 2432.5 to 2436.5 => 35.29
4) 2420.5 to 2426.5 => 36.09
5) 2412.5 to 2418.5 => 53.65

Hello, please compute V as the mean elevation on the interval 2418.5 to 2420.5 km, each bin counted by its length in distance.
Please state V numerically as 47.8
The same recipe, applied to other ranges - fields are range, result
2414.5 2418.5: 57.4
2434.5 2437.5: 39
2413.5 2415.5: 62.7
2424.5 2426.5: 38.8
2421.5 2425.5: 41.5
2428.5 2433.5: 34.7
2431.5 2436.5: 37.2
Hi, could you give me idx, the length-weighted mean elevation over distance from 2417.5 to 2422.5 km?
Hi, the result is 47.2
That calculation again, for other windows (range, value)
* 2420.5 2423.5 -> 42.9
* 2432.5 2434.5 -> 36.5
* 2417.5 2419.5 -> 51.2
